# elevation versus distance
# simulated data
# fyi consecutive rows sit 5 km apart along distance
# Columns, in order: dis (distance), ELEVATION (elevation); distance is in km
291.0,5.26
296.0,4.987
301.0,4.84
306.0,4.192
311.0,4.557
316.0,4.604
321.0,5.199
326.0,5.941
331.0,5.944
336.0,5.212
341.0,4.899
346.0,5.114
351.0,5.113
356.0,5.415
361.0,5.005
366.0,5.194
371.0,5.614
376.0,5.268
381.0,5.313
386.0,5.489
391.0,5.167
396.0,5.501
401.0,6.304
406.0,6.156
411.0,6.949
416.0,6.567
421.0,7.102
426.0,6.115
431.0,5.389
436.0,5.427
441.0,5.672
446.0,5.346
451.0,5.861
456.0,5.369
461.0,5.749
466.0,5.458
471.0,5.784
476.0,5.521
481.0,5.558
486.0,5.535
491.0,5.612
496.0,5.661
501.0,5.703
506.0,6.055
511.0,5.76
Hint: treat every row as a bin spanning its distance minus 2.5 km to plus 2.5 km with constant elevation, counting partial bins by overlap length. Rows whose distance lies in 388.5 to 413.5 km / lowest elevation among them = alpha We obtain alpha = 5.167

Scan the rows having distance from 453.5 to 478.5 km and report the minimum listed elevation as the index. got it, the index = 5.369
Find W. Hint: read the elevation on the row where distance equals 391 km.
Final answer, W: 5.167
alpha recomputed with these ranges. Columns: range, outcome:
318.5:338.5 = 5.199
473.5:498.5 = 5.521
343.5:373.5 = 5.005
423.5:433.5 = 5.389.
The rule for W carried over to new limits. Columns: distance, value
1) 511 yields 5.76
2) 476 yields 5.521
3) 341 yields 4.899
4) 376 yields 5.268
